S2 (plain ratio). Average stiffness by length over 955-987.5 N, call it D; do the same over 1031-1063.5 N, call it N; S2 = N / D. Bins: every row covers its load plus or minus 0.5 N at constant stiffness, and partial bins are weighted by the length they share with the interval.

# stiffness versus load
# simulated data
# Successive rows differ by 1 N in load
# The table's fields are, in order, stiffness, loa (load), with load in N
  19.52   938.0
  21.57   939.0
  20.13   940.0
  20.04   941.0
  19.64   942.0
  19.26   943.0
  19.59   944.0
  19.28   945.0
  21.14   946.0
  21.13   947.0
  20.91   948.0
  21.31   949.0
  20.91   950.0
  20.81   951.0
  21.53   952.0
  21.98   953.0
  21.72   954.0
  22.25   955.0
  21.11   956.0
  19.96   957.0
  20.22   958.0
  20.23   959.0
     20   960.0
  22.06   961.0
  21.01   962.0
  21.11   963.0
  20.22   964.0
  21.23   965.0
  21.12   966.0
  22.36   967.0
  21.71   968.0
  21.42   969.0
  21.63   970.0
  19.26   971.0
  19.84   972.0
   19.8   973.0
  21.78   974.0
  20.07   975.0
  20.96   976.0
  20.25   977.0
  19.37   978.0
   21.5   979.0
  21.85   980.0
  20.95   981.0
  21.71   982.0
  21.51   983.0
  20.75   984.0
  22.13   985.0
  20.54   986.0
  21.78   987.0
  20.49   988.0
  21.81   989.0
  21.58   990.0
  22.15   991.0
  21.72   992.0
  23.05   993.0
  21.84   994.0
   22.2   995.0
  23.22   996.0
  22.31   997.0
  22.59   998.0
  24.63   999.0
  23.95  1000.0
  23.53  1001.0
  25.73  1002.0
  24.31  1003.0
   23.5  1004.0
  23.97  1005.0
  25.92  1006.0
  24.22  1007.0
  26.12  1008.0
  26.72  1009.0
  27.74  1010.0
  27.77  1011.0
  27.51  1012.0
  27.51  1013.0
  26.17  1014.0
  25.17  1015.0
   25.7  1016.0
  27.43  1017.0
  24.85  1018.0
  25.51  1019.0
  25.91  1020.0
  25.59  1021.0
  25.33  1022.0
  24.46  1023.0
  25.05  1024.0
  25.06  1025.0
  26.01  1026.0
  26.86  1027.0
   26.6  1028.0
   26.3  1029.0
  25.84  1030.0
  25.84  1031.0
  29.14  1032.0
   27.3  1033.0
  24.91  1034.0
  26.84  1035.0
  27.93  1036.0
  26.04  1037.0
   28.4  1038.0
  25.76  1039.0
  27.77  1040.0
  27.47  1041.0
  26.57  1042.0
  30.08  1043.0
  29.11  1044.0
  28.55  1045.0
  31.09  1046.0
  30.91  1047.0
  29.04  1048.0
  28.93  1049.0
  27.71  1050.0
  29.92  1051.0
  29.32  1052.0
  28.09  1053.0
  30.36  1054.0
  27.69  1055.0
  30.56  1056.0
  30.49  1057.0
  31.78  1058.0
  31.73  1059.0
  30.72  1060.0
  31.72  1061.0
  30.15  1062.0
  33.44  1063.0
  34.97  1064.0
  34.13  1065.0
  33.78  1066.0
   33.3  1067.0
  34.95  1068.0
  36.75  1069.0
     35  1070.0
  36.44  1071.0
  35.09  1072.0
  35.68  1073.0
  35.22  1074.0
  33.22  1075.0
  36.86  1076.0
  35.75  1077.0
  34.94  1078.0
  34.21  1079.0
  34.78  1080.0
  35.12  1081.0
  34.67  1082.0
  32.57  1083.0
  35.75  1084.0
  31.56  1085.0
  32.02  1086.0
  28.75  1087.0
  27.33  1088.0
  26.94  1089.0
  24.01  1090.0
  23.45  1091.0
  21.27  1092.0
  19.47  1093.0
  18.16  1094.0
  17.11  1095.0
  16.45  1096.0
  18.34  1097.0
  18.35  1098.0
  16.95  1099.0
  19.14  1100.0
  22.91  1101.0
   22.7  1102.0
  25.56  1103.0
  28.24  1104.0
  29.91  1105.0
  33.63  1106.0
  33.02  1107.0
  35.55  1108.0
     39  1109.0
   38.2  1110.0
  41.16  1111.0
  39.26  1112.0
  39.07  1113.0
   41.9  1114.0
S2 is 1.38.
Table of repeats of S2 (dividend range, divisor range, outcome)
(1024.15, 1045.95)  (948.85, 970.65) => 1.28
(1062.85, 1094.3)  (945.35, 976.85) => 1.52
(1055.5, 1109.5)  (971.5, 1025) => 1.27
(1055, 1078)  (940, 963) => 1.62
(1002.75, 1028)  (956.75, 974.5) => 1.24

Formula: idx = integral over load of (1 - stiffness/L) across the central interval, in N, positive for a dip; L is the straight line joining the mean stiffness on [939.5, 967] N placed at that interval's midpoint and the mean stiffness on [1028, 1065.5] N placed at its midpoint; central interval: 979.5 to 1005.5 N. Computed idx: 1.9 N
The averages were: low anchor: 20.8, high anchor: 29.1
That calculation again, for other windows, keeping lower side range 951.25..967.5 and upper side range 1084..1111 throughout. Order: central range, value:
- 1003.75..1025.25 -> -2.5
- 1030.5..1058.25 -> -4.8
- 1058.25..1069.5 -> -3.7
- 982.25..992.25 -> 0.3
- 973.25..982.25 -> 0.4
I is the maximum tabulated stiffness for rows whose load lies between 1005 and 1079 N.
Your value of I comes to 36.86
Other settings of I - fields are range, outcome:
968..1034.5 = 29.14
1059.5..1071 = 36.75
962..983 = 22.36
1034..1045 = 30.08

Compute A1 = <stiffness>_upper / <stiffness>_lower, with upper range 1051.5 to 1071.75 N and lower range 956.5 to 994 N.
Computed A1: 1.53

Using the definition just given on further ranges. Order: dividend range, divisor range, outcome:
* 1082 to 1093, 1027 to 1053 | 1.01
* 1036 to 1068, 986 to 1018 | 1.24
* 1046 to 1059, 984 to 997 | 1.36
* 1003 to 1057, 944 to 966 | 1.29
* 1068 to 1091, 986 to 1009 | 1.43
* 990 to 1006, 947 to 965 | 1.11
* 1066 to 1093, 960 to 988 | 1.54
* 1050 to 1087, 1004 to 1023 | 1.27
